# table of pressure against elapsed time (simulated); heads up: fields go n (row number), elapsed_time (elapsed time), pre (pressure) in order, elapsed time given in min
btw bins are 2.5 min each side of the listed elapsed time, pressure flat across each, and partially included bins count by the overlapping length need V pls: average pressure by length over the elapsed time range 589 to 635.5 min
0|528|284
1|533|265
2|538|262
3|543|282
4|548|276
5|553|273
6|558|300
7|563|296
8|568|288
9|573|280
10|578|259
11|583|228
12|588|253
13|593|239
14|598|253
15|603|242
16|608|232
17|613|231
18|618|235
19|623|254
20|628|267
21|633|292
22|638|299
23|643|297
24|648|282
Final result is 250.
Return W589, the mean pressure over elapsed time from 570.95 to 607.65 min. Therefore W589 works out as 249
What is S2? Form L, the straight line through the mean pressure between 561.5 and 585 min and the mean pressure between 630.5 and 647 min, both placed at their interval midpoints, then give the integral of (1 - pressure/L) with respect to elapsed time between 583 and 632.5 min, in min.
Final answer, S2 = 6.5 min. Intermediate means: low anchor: 270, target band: 246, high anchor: 295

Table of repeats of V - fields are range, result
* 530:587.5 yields 273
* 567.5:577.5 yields 278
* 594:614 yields 240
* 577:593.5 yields 244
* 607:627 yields 241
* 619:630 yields 257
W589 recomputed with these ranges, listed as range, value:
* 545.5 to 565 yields 286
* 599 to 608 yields 241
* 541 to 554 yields 277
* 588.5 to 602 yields 247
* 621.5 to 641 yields 280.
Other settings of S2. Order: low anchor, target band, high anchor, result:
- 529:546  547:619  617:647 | 3.79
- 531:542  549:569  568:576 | -0.92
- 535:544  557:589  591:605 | -1.96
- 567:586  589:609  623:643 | 2.01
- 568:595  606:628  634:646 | 3.07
